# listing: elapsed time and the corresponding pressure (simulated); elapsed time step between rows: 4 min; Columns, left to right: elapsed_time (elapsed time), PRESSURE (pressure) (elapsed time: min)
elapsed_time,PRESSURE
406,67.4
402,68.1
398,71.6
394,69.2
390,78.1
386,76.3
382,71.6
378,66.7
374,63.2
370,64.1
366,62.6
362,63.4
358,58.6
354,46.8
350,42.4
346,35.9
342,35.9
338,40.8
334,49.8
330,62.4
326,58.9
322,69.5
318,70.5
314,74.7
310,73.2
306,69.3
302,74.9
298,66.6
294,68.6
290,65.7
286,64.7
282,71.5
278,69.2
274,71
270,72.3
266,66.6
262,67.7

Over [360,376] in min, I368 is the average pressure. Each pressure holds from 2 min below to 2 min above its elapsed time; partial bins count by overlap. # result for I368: 63.3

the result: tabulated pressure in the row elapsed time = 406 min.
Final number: 67.4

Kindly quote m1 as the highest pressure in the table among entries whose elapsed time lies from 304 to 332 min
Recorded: 74.7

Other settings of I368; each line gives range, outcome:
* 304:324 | 71.4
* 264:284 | 70.1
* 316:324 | 70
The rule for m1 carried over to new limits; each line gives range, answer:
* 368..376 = 64.1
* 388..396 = 78.1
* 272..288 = 71.5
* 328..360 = 62.4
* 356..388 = 76.3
